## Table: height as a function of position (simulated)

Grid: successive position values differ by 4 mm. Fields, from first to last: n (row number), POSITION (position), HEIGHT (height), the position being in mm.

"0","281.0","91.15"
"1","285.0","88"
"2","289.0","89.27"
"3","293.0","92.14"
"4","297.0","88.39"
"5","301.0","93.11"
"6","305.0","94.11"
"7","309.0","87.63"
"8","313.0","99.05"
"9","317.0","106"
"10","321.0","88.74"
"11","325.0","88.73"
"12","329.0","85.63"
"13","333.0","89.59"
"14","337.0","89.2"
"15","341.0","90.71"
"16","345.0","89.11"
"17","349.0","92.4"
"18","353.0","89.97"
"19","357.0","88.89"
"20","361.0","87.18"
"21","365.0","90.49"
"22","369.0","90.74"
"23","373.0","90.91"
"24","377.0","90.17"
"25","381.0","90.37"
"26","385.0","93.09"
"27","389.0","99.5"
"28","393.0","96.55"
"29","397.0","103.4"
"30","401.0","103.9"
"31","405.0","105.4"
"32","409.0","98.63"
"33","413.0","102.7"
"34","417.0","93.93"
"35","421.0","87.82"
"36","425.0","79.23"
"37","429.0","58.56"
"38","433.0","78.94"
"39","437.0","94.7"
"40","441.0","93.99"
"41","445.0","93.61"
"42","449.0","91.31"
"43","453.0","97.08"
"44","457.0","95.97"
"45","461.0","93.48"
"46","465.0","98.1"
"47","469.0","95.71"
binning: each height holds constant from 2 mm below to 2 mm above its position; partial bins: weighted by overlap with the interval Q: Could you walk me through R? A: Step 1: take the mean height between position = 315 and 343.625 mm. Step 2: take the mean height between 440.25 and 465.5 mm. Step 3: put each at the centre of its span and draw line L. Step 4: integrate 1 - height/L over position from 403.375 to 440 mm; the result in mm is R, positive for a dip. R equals 1.91 mm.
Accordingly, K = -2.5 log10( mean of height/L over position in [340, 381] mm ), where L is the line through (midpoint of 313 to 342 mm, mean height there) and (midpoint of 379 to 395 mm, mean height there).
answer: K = 0.041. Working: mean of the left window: 91.8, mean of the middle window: 90.1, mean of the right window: 94.9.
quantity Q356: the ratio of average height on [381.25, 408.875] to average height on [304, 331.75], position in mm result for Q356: 1.1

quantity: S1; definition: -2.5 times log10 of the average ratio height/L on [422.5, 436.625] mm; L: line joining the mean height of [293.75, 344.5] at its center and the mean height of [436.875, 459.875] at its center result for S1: 0.24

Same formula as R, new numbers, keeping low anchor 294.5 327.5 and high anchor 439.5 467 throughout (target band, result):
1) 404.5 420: -0.75 mm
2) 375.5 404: -0.94 mm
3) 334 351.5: 0.59 mm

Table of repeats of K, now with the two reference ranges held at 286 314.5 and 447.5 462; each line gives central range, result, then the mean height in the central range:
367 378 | 0.029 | 90.6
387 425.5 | -0.046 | 97.8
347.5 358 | 0.026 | 90.5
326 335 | 0.055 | 87.7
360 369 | 0.041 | 89.4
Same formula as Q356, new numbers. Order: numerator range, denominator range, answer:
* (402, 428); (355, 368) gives 1.05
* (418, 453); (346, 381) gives 0.95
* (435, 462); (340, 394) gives 1.03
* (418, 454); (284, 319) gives 0.92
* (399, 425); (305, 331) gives 1.05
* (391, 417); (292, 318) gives 1.08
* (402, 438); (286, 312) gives 0.98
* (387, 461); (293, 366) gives 1.02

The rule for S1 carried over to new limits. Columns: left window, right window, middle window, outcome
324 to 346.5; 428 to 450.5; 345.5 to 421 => -0.083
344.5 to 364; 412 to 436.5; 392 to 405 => -0.192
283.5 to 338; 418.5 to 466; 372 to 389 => -0.027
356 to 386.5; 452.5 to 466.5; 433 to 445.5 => 0.034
